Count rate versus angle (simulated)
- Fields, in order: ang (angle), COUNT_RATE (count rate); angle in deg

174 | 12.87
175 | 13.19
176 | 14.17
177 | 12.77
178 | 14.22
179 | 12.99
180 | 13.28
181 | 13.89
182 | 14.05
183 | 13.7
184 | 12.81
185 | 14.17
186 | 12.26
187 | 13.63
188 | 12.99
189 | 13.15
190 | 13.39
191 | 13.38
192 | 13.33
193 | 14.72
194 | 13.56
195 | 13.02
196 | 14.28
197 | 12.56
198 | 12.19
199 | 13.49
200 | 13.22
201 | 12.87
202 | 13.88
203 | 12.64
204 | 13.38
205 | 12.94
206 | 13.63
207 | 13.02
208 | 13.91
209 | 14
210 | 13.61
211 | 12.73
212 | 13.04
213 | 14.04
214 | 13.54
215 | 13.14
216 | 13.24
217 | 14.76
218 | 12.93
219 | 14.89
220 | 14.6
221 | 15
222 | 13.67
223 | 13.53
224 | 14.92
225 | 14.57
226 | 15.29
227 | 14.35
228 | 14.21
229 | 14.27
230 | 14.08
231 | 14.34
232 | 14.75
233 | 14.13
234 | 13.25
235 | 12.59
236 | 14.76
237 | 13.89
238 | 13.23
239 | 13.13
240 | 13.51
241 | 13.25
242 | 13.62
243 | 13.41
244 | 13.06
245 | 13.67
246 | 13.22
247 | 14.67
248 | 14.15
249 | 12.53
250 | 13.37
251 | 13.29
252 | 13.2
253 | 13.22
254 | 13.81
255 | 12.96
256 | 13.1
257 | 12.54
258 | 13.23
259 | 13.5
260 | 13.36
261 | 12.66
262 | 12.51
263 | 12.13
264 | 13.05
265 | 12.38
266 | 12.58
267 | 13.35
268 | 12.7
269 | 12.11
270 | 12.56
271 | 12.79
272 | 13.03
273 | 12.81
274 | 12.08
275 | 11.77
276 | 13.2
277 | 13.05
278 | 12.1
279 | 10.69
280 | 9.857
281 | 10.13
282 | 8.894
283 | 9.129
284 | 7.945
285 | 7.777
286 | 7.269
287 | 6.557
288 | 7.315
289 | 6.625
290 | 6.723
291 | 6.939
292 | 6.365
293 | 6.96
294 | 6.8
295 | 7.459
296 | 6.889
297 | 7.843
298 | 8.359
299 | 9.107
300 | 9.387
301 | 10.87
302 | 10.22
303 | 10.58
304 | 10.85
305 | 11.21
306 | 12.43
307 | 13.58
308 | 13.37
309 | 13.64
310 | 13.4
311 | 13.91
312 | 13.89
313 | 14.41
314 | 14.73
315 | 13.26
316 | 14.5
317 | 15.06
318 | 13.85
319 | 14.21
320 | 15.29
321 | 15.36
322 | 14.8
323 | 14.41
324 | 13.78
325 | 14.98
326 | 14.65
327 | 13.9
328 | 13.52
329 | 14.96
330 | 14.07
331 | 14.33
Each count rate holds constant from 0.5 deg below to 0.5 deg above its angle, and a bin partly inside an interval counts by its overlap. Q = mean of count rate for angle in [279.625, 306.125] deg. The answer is 8.48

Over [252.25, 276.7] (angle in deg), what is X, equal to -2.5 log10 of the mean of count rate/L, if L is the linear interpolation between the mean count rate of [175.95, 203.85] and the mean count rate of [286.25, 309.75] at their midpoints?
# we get -0.220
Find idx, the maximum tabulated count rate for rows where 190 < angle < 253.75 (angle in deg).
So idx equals 15.29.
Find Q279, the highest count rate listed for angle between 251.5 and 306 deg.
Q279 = 13.81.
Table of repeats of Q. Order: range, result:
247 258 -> 13.3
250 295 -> 11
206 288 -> 12.9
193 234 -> 13.8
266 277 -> 12.7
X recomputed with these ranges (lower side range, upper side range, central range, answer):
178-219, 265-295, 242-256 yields -0.187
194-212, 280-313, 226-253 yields -0.163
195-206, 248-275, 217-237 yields -0.094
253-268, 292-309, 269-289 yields 0.112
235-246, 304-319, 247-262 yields 0.023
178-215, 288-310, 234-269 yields -0.176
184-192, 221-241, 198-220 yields 0.013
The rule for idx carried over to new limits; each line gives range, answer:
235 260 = 14.76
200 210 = 14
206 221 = 15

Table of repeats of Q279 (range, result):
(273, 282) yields 13.2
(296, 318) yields 15.06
